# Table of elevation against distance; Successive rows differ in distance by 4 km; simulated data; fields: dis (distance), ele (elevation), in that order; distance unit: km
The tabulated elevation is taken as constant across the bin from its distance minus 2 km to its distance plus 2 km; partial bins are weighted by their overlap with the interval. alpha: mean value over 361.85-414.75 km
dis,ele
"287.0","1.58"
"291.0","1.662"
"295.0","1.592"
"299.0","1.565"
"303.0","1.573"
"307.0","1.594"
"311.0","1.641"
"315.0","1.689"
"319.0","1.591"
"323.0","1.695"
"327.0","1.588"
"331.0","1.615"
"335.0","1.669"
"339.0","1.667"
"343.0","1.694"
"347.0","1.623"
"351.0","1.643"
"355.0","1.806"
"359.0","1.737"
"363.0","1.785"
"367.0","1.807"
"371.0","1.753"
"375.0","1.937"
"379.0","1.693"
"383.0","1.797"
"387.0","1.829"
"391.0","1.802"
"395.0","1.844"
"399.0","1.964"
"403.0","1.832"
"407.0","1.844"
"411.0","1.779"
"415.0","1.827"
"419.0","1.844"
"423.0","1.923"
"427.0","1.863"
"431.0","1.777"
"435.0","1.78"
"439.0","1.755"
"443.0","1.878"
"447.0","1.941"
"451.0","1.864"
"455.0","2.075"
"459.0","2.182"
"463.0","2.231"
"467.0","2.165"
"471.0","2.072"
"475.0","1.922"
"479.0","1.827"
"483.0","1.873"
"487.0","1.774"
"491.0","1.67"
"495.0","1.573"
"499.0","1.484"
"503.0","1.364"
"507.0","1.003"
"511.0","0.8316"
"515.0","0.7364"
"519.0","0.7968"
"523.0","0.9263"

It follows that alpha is 1.82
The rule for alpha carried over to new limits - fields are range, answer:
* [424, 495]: 1.91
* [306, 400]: 1.73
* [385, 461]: 1.87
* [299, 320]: 1.61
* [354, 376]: 1.8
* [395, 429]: 1.86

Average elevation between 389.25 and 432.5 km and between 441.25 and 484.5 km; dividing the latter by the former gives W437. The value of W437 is 1.1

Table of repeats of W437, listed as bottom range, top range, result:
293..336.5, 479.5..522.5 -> 0.81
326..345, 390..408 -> 1.13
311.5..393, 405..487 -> 1.12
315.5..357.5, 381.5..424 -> 1.11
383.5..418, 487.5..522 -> 0.65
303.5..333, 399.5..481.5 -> 1.18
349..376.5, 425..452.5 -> 1.03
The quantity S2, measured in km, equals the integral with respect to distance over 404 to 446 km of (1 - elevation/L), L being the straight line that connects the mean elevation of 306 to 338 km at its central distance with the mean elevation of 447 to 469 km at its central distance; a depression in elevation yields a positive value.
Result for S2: 3.2 km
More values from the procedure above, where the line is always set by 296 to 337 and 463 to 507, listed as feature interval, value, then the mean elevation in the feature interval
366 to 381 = -1.16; 1.8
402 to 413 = -0.79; 1.82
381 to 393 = -0.93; 1.81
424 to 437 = -0.77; 1.82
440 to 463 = -3.55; 2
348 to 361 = -0.54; 1.72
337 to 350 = -0.13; 1.66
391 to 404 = -1.42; 1.87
